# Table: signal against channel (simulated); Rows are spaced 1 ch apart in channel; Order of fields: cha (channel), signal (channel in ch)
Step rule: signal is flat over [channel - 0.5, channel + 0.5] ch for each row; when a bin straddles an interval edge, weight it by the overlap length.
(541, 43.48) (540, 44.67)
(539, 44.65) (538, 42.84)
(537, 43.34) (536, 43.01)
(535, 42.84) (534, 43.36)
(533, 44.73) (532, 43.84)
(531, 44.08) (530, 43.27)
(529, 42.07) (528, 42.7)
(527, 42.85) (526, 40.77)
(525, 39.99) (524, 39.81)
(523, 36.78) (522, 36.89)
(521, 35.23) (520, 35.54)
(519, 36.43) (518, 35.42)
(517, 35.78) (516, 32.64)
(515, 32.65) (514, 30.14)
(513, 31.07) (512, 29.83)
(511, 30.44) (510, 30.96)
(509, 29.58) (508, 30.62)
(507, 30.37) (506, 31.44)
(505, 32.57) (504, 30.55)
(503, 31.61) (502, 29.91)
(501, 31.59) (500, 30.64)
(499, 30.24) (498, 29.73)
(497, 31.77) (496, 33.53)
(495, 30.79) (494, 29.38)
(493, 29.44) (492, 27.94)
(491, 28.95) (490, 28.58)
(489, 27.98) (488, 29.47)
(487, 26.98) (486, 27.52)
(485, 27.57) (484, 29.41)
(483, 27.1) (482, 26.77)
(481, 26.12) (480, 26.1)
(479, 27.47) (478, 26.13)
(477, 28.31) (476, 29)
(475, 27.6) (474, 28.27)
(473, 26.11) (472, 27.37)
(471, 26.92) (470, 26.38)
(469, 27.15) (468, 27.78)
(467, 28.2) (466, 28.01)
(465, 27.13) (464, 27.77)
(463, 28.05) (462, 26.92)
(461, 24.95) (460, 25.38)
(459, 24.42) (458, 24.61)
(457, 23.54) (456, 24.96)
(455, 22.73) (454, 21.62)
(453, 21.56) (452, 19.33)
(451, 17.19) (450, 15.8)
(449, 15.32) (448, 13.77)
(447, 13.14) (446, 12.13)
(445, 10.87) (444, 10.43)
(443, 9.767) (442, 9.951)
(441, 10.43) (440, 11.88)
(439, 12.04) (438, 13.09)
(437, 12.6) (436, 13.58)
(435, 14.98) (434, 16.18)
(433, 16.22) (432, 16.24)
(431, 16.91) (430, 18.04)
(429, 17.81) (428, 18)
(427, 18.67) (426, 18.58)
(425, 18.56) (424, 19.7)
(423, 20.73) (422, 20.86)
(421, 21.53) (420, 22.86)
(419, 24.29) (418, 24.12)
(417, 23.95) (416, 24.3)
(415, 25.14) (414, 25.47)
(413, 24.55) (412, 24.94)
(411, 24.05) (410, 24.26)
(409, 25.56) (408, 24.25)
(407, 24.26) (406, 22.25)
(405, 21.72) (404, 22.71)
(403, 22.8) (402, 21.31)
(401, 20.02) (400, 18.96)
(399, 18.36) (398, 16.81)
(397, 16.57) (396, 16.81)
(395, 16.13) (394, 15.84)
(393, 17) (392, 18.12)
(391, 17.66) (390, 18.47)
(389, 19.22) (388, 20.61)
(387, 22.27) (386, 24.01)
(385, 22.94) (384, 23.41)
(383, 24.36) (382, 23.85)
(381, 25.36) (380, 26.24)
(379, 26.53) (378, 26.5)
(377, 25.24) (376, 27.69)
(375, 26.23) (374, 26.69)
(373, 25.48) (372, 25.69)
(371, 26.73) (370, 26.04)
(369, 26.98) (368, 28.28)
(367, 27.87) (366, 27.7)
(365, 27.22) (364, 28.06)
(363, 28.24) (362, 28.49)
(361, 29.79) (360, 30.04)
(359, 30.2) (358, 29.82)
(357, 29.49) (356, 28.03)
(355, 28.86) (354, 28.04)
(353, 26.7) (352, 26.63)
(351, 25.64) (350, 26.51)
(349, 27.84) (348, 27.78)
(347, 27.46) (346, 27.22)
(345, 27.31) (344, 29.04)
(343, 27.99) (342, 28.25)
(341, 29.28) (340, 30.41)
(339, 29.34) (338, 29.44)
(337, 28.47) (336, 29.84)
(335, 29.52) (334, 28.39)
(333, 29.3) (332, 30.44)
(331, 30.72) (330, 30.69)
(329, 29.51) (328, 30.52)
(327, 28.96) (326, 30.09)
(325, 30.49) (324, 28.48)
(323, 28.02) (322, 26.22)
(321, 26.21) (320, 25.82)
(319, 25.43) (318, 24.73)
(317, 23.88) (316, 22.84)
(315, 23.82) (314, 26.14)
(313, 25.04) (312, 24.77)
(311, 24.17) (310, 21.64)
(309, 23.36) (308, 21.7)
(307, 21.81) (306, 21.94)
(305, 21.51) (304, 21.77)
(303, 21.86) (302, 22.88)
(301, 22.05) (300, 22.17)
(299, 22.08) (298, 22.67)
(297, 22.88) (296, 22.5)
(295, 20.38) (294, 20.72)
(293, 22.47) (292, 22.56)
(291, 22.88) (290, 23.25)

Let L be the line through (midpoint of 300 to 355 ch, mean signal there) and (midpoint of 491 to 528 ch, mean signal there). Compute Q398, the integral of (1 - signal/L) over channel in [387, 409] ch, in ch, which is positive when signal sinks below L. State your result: 7.1 ch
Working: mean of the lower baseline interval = 26.6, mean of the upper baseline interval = 33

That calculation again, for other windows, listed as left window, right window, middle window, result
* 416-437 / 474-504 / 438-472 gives 5.17 ch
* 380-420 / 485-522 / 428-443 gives 6.41 ch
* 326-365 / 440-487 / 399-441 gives 8.49 ch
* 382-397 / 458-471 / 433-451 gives 8.57 ch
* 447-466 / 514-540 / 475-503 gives 1.47 ch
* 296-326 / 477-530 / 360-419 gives 7.87 ch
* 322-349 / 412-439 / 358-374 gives -1.25 ch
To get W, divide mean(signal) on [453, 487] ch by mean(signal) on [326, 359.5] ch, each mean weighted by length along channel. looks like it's 0.9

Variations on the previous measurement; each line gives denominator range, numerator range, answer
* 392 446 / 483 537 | 1.81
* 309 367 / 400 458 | 0.69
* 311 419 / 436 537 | 1.11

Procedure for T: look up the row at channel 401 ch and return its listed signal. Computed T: 20.02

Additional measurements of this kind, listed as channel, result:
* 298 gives 22.67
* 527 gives 42.85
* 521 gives 35.23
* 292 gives 22.56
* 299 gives 22.08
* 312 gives 24.77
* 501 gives 31.59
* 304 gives 21.77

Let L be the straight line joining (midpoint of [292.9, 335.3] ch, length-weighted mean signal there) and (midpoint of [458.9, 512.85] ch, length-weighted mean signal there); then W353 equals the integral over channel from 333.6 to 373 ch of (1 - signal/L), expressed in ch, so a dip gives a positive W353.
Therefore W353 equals -3.3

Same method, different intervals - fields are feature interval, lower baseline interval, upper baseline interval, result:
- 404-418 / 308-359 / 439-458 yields -3.2 ch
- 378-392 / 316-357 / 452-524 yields 2.8 ch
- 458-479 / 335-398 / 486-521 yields 1.9 ch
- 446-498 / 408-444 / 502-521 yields 0.7 ch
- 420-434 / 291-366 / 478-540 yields 5.4 ch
